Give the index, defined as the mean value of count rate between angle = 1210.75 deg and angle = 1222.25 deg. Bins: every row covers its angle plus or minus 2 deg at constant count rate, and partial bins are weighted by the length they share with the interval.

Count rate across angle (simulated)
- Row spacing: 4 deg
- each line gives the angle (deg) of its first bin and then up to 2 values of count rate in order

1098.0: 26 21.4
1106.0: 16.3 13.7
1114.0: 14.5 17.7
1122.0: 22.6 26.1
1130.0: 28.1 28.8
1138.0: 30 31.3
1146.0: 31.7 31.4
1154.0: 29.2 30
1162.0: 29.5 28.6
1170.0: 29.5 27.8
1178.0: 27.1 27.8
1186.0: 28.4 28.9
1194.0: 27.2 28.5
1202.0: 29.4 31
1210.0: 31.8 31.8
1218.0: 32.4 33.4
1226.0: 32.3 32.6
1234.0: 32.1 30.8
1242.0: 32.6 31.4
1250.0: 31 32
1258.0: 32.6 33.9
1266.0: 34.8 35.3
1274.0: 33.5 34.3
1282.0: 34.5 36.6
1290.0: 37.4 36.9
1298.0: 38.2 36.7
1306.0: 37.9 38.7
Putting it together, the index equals 32.3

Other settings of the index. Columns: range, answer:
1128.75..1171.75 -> 29.9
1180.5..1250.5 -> 30.8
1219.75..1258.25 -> 32.1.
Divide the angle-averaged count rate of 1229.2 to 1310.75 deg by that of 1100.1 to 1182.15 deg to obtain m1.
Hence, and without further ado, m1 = 1.33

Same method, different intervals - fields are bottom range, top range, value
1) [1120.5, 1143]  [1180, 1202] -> 1.02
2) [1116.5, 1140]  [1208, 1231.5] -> 1.26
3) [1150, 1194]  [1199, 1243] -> 1.10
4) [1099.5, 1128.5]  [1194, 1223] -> 1.61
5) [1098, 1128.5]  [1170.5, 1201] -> 1.44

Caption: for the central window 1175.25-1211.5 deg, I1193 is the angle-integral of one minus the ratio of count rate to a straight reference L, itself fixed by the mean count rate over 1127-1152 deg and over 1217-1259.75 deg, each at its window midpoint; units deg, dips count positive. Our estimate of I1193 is 2.7 deg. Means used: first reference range 30.1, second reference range 32.1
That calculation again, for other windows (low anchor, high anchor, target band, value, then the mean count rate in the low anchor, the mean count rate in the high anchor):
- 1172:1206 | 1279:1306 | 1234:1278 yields 1.2 deg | 28.3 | 36.7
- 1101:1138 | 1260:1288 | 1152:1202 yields -4.2 deg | 21.5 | 34.7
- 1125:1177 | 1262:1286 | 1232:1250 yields 0.9 deg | 29.4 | 34.6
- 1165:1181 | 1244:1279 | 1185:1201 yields 0.5 deg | 28.2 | 33.2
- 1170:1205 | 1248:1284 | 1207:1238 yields -1.6 deg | 28.3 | 33.5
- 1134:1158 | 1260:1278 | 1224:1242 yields 0.7 deg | 30.5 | 34.4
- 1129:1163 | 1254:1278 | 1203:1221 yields 0.3 deg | 30.1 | 33.9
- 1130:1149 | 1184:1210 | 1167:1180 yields 0.6 deg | 30.3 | 29.1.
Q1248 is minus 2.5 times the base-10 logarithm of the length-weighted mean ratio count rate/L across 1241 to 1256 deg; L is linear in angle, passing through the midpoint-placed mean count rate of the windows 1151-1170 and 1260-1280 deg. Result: 0.06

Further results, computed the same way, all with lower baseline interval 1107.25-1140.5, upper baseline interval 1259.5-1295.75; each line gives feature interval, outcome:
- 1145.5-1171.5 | -0.17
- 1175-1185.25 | -0.01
